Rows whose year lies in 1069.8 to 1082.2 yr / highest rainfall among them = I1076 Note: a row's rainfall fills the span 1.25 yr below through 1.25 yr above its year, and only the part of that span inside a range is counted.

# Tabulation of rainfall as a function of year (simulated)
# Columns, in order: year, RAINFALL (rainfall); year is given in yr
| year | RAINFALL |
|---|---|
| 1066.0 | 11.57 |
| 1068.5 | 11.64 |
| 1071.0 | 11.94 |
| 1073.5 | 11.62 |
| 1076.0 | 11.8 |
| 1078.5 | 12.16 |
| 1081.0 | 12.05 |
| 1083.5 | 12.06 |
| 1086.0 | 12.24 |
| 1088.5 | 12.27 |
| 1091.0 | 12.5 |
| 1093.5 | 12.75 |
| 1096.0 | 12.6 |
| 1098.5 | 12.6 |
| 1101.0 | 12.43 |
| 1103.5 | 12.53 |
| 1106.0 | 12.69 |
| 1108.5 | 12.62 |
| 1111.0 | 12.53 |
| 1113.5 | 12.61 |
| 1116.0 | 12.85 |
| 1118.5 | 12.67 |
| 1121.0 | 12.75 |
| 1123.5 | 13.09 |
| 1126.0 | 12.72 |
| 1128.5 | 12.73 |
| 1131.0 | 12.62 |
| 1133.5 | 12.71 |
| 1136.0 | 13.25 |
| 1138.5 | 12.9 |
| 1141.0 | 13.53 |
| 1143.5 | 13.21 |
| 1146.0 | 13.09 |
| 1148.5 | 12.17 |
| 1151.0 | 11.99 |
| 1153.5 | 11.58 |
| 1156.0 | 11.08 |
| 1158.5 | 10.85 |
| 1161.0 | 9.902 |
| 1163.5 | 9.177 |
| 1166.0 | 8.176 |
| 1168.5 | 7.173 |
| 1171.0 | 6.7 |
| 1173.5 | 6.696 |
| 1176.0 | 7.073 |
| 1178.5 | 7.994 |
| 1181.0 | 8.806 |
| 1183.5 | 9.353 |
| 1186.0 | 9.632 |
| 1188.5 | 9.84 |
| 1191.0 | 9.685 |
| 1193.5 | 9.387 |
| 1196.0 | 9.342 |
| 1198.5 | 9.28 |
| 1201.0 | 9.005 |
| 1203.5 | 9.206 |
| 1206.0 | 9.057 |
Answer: 12.16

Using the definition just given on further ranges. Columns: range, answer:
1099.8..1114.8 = 12.69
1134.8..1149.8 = 13.53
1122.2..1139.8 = 13.25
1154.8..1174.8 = 11.08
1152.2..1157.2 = 11.58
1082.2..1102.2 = 12.75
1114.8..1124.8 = 13.09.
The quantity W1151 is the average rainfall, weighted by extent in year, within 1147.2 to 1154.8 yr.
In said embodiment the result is 11.9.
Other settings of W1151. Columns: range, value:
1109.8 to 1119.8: 12.7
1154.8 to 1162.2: 10.6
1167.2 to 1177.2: 6.92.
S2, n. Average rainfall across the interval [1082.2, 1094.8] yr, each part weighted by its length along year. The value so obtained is 12.4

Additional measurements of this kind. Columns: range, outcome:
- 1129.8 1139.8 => 12.9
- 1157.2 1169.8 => 9.05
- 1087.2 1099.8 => 12.5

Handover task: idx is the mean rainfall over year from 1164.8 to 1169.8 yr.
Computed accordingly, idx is 7.66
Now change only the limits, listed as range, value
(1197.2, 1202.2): 9.15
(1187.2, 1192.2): 9.76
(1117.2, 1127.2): 12.8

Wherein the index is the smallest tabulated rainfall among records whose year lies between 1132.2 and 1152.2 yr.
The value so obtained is 11.99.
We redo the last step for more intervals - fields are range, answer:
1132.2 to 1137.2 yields 12.71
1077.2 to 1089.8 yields 12.05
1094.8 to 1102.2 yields 12.43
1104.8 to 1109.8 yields 12.62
